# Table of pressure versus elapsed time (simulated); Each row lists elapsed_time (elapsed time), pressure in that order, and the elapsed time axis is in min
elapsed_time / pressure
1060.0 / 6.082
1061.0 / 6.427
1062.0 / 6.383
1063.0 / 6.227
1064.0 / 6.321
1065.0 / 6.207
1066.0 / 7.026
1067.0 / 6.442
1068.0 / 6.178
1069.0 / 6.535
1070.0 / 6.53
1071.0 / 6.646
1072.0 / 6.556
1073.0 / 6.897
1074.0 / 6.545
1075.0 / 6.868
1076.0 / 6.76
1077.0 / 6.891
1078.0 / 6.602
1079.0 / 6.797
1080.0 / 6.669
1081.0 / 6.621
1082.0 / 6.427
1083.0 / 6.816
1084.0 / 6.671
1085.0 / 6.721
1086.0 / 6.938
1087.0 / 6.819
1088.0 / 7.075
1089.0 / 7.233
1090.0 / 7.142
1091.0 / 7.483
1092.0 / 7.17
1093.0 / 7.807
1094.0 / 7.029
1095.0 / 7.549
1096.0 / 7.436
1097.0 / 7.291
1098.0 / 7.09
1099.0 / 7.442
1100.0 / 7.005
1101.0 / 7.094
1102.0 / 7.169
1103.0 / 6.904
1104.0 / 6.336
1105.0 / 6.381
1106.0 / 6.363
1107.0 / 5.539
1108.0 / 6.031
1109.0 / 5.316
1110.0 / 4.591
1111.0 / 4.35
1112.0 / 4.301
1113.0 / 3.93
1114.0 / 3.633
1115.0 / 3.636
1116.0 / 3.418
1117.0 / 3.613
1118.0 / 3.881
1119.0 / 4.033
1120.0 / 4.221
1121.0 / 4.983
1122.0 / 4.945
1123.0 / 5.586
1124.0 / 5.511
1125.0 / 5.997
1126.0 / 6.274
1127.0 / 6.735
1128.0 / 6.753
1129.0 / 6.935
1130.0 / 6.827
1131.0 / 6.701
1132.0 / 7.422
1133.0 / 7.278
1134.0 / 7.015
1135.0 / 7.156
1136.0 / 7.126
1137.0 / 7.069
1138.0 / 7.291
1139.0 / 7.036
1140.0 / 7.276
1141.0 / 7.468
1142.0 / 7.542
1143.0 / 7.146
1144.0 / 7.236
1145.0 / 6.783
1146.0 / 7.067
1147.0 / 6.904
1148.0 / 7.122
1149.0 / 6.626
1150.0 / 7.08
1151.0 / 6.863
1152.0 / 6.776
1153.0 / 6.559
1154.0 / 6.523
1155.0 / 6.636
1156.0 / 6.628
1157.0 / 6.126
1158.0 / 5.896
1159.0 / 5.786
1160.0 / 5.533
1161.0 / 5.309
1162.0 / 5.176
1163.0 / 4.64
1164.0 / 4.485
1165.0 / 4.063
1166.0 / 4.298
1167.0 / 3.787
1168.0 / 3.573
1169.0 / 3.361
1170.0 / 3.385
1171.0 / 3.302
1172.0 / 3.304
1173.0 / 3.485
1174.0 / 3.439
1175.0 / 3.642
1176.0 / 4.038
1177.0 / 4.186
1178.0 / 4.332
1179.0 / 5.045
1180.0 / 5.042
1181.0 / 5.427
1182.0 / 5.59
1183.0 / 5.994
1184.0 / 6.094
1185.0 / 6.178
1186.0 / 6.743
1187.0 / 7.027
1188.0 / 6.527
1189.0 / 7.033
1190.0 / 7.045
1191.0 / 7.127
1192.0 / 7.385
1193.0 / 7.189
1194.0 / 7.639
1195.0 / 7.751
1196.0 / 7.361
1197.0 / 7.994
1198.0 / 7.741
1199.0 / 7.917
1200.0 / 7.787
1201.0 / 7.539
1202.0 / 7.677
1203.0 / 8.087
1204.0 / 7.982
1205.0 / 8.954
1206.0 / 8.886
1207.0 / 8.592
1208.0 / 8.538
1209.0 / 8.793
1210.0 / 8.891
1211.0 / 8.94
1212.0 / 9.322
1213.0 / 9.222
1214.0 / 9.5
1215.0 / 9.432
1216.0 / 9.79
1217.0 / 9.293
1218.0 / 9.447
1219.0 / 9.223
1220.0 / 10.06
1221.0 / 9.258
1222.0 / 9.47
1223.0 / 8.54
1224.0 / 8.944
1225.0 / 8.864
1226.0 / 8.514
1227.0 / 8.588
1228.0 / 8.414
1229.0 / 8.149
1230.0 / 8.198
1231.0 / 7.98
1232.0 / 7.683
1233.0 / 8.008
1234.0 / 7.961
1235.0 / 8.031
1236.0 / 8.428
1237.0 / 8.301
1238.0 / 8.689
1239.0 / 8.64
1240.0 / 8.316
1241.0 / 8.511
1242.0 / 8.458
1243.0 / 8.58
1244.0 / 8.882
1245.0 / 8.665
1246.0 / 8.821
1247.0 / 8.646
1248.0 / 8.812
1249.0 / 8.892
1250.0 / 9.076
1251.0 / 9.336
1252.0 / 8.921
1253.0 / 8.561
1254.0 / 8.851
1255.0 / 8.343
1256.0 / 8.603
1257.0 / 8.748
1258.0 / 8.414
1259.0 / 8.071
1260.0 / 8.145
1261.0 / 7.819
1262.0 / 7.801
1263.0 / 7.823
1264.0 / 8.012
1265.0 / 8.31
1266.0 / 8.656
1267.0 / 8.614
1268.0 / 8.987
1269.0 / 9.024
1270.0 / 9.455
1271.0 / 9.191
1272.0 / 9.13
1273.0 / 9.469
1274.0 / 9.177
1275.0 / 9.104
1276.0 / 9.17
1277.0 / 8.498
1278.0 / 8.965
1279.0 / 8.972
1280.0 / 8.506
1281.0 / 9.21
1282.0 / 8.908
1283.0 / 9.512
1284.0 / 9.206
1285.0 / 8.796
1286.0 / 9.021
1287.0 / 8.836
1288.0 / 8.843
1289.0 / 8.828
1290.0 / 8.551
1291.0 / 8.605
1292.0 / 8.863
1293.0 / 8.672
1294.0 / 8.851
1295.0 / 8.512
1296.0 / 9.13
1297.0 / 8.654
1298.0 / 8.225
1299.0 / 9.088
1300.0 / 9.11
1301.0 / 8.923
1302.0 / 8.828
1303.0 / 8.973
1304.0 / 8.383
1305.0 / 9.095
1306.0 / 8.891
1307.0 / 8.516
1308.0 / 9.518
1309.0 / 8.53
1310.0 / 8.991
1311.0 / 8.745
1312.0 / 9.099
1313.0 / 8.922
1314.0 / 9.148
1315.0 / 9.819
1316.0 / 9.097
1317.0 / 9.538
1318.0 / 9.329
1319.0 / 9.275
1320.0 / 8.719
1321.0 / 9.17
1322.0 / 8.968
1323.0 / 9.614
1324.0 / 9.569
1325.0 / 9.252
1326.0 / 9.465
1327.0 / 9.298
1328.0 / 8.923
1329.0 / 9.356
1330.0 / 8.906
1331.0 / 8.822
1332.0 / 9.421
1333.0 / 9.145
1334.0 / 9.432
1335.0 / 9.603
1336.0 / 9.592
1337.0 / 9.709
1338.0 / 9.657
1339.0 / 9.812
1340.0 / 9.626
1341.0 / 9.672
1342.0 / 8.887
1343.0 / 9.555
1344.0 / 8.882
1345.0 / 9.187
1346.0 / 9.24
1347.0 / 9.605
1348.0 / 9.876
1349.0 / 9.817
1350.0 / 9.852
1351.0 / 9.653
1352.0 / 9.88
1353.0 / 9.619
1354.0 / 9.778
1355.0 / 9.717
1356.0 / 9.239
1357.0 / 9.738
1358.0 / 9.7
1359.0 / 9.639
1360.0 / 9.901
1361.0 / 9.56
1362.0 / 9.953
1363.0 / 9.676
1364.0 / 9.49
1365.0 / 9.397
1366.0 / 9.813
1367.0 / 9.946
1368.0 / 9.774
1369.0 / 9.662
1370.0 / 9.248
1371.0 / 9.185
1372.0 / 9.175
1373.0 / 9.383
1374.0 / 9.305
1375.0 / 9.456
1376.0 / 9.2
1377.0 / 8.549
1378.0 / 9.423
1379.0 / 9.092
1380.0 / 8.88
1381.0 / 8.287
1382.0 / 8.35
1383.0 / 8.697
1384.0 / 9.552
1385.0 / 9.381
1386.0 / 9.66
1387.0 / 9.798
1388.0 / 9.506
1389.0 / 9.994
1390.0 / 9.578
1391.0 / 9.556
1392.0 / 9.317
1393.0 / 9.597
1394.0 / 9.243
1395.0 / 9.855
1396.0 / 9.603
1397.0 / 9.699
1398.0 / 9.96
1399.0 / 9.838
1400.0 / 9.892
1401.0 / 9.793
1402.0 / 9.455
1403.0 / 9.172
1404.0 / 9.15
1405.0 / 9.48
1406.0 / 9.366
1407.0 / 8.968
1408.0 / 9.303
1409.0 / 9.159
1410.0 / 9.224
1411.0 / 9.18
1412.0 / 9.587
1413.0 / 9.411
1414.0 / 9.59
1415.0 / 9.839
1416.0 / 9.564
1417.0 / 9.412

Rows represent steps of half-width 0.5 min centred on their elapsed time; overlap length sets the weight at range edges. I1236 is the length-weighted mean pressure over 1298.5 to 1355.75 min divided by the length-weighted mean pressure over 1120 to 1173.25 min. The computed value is 1.55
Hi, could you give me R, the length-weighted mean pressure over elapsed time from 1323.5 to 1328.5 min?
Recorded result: 9.3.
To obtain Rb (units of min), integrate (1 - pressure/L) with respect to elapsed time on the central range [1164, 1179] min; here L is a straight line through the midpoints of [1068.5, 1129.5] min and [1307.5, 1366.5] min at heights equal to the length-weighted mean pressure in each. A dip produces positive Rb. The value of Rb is 7.0 min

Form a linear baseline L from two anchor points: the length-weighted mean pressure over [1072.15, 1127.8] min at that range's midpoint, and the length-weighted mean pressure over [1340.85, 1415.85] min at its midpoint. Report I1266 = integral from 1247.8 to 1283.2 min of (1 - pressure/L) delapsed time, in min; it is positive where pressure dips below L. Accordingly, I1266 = -2.8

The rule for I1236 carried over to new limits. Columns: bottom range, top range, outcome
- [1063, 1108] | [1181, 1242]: 1.20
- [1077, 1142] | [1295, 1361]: 1.47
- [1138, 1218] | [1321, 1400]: 1.43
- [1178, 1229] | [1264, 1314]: 1.12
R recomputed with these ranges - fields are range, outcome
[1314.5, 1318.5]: 9.45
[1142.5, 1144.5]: 7.19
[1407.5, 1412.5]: 9.29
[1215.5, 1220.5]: 9.56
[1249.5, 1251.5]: 9.21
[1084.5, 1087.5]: 6.83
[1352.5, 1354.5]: 9.7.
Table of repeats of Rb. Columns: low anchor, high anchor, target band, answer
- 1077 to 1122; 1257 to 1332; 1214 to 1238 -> -2.5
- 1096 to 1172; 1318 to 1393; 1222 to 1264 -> -4.7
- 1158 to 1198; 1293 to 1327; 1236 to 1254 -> -3.6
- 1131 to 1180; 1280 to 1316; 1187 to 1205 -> -2.4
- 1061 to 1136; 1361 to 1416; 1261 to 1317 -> -3.5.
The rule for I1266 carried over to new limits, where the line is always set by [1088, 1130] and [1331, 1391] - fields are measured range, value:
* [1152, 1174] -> 5.95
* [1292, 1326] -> -1.08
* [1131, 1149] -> -2.21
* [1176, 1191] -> 2.42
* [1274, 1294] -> -1.25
